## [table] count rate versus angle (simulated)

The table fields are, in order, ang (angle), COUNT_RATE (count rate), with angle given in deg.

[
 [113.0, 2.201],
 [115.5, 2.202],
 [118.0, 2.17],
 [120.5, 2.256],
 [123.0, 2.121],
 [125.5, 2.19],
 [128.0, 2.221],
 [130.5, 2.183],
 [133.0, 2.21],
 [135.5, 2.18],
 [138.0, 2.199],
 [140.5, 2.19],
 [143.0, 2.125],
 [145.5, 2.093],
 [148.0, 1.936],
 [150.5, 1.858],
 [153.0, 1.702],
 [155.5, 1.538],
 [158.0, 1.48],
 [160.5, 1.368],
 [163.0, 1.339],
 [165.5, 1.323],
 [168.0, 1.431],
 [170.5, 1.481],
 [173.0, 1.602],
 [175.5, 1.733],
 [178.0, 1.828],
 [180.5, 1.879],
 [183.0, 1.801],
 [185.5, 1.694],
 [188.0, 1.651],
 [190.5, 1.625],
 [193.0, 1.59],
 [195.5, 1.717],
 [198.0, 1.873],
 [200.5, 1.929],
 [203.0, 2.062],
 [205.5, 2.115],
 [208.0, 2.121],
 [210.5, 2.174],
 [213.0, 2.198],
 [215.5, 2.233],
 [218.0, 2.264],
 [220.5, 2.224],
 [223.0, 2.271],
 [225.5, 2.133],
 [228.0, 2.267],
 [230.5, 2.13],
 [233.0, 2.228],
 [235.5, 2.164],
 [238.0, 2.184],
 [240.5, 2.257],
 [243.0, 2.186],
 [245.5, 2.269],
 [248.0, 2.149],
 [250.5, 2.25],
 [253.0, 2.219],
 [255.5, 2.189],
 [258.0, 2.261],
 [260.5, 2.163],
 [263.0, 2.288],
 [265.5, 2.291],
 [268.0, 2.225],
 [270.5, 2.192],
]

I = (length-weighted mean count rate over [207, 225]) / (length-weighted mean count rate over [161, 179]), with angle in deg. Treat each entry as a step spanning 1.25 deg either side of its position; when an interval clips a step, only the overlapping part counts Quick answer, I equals 1.5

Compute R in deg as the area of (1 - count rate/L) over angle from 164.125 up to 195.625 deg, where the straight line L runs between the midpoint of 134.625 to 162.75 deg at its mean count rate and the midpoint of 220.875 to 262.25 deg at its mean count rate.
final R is 5.37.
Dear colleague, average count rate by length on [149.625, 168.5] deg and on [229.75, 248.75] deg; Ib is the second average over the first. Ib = 1.47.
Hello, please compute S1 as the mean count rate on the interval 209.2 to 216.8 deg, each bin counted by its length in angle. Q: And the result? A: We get 2.2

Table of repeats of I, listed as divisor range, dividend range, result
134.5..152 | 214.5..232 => 1.07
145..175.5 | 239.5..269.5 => 1.40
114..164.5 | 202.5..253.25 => 1.11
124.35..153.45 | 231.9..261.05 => 1.05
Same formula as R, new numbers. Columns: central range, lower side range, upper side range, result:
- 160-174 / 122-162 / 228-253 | 4.2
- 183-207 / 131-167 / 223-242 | 2.7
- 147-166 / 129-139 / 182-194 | 3.9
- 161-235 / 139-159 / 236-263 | 5.7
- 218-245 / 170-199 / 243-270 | -2.1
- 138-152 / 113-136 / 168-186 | -0.3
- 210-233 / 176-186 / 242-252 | -1.8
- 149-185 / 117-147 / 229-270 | 9.6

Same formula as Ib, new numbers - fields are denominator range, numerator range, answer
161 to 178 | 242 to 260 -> 1.47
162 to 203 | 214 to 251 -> 1.32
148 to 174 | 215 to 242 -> 1.44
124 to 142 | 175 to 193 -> 0.79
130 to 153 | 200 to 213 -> 1.01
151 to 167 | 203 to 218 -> 1.47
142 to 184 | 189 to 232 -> 1.23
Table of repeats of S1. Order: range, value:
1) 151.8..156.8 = 1.62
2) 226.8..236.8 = 2.2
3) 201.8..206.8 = 2.09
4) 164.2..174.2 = 1.46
